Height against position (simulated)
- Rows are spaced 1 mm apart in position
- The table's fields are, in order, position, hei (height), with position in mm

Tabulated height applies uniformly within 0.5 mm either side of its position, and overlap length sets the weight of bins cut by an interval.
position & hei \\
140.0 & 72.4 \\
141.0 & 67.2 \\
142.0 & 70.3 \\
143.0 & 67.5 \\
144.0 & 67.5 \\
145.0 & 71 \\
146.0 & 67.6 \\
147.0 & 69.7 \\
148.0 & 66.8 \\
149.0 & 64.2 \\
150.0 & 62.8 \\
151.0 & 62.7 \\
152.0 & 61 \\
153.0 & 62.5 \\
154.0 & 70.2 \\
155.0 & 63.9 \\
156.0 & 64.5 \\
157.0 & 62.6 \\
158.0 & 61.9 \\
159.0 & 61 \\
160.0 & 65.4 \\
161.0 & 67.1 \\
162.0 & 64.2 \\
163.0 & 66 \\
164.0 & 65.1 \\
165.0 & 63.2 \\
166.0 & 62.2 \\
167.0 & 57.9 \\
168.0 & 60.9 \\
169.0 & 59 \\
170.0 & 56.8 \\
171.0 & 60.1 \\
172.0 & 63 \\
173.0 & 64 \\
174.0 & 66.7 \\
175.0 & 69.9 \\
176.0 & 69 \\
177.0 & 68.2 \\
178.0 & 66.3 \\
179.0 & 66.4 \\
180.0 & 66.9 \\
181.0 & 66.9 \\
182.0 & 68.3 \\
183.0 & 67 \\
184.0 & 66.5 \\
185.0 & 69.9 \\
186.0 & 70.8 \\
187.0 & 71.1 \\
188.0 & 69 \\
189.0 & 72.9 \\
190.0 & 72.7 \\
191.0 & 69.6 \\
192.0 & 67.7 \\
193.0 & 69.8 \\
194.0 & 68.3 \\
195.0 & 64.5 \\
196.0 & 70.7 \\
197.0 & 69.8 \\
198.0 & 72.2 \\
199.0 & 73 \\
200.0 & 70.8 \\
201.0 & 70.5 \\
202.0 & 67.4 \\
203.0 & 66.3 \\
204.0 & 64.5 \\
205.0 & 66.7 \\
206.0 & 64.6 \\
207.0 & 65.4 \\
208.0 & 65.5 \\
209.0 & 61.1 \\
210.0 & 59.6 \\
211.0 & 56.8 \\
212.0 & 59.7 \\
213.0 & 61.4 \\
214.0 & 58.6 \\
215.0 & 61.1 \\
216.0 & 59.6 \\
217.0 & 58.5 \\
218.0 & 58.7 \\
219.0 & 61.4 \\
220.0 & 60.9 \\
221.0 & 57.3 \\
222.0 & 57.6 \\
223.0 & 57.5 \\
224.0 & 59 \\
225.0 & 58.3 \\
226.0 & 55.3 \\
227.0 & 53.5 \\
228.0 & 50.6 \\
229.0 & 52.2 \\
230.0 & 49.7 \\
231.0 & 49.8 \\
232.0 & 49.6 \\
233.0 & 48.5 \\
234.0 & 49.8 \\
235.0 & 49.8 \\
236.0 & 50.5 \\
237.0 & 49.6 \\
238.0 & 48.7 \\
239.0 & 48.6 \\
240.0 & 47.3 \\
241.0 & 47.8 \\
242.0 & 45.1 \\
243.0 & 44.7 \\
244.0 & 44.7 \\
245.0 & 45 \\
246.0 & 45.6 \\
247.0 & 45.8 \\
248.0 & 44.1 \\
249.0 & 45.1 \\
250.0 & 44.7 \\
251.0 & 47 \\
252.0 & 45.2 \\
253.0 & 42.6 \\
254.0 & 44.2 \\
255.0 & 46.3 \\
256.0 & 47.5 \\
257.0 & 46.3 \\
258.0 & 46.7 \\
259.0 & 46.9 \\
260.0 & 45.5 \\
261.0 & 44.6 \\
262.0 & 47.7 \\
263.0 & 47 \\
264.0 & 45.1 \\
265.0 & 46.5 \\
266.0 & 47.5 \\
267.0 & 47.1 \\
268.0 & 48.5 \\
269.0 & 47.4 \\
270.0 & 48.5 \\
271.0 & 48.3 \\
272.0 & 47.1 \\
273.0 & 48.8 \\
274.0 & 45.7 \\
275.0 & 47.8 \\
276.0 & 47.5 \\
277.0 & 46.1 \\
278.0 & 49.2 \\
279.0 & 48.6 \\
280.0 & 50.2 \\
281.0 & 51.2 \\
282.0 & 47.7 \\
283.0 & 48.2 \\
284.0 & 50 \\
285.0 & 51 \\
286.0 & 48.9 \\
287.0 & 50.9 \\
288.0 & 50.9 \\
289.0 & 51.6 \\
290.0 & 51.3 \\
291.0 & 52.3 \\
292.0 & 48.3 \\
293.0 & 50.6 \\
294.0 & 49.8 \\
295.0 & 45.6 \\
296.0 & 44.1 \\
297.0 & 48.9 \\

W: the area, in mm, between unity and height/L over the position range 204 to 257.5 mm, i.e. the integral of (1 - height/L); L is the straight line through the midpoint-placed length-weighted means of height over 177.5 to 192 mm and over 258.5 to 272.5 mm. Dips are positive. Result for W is 3.55 mm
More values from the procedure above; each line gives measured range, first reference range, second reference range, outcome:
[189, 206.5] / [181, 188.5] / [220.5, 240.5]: -1.3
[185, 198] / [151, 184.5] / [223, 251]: -2.4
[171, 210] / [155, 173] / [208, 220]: -4.2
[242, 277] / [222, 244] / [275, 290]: 2.7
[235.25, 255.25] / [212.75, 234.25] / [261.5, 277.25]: 2.2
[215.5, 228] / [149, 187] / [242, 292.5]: -0.6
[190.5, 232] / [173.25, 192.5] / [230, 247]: -2.7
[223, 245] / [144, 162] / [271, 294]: 2.0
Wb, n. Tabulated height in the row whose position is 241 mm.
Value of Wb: 47.8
